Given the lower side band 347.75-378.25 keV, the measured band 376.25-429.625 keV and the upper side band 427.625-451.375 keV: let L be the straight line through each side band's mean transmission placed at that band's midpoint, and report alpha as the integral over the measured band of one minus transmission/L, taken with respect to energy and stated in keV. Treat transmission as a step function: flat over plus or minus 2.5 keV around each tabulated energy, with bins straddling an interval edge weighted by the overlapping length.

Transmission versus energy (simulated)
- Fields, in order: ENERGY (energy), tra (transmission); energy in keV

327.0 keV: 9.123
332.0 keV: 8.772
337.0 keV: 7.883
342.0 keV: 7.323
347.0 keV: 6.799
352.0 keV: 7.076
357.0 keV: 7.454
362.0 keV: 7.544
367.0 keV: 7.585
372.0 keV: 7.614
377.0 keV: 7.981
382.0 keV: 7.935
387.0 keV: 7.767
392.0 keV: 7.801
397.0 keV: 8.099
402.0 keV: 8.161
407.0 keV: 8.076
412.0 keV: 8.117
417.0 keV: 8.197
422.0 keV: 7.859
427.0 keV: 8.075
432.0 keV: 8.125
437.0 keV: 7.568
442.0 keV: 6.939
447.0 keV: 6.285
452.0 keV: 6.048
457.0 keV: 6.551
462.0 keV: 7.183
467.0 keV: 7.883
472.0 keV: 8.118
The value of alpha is -4.89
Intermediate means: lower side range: 7.48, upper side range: 7.2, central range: 8.01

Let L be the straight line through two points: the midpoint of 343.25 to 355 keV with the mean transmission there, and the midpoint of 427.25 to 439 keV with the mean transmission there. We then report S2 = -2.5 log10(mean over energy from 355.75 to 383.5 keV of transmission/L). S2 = -0.07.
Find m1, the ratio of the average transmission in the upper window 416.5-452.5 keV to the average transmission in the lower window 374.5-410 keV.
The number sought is 0.93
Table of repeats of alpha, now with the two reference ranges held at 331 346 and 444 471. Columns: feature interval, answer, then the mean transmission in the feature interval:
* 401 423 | -2.7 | 8.09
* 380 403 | -1.7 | 7.94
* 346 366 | 1.0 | 7.28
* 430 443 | -1.0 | 7.59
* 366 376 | -0.2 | 7.66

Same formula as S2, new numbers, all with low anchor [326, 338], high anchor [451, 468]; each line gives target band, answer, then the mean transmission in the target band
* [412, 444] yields -0.071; 7.83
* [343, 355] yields 0.195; 7.01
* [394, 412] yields -0.061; 8.1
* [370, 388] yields 0.020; 7.83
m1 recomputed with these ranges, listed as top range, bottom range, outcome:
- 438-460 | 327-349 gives 0.83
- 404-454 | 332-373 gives 1.01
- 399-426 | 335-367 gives 1.10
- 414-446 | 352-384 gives 1.01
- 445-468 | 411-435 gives 0.83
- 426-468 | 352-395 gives 0.93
